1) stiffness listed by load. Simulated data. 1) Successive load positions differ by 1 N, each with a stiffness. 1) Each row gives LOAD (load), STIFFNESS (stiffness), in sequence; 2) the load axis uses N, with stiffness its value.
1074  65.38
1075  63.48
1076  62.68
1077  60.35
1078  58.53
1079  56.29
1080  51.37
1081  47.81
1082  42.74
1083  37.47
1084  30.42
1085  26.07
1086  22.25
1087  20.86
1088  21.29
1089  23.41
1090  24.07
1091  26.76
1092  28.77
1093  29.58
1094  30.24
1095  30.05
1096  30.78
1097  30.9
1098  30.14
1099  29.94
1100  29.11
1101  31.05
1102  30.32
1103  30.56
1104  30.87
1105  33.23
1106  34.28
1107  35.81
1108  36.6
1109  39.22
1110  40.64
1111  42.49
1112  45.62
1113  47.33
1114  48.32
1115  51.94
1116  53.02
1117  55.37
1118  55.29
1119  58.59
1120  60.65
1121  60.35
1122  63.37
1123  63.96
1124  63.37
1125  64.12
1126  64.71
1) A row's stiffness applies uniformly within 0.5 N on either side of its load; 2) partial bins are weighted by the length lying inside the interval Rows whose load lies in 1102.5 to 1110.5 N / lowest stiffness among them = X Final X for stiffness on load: 30.56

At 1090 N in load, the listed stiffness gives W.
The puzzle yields 24.07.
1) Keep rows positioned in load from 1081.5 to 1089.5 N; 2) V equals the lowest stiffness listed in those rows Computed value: 20.86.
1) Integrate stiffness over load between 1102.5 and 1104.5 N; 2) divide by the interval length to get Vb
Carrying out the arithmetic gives 30.7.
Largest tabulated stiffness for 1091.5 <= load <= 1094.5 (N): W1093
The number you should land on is 30.24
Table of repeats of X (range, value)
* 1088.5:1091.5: 23.41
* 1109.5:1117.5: 40.64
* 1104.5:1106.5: 33.23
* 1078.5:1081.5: 47.81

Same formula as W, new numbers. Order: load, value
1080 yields 51.37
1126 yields 64.71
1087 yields 20.86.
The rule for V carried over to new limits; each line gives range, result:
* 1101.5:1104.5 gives 30.32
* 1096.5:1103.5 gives 29.11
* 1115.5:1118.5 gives 53.02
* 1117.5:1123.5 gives 55.29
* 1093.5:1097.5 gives 30.05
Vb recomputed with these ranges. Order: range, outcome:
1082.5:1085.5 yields 31.3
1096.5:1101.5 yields 30.2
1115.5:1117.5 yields 54.2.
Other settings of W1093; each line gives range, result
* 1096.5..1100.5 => 30.9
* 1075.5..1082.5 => 62.68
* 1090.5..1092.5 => 28.77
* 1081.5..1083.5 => 42.74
